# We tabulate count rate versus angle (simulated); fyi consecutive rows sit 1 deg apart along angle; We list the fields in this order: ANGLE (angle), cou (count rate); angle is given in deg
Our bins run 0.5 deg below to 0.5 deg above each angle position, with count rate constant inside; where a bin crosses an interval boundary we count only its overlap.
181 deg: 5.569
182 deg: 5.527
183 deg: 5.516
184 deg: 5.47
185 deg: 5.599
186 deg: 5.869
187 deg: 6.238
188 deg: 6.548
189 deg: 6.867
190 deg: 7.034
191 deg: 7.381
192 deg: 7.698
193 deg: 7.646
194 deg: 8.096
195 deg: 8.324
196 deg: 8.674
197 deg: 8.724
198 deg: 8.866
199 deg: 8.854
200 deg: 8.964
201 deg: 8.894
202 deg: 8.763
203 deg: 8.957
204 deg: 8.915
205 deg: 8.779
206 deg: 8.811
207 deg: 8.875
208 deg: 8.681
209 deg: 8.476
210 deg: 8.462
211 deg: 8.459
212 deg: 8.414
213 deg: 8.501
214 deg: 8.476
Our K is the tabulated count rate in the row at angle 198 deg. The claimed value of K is 8.866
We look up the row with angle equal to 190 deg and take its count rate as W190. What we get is 7.034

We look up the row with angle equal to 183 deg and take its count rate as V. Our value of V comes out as 5.516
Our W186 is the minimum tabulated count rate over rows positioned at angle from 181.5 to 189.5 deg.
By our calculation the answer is 5.47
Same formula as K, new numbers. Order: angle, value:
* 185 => 5.599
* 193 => 7.646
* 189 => 6.867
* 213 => 8.501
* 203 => 8.957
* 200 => 8.964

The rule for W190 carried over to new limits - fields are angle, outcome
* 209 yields 8.476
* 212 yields 8.414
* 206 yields 8.811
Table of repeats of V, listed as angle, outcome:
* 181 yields 5.569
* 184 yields 5.47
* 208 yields 8.681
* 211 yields 8.459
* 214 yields 8.476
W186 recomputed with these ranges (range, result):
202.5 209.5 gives 8.476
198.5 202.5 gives 8.763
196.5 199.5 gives 8.724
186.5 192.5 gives 6.238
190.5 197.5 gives 7.381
